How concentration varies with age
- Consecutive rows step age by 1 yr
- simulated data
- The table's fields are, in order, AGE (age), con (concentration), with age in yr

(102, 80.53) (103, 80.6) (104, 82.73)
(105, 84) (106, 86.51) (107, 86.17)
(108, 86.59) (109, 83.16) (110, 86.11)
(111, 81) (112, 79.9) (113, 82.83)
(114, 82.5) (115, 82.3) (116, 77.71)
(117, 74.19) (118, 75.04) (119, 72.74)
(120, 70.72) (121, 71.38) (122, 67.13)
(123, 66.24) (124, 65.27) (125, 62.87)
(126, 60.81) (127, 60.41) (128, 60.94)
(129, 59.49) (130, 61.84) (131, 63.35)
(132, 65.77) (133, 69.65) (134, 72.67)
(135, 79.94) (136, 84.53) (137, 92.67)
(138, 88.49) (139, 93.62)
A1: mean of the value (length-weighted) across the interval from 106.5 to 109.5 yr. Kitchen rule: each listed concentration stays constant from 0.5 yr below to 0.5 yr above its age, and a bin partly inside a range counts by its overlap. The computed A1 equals 85.3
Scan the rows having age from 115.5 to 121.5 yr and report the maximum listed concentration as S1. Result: 77.71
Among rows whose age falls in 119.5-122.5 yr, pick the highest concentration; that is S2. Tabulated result 71.38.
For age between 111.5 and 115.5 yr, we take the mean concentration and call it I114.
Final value 81.9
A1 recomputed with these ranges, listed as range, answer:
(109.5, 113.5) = 82.5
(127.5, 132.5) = 62.3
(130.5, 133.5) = 66.3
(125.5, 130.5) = 60.7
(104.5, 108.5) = 85.8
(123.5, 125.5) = 64.1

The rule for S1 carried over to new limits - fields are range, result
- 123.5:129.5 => 65.27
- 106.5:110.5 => 86.59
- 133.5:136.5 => 84.53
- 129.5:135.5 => 79.94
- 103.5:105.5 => 84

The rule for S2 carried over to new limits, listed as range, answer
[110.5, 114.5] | 82.83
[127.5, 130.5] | 61.84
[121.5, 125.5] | 67.13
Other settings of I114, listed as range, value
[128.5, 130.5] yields 60.7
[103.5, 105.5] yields 83.4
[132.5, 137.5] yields 79.9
